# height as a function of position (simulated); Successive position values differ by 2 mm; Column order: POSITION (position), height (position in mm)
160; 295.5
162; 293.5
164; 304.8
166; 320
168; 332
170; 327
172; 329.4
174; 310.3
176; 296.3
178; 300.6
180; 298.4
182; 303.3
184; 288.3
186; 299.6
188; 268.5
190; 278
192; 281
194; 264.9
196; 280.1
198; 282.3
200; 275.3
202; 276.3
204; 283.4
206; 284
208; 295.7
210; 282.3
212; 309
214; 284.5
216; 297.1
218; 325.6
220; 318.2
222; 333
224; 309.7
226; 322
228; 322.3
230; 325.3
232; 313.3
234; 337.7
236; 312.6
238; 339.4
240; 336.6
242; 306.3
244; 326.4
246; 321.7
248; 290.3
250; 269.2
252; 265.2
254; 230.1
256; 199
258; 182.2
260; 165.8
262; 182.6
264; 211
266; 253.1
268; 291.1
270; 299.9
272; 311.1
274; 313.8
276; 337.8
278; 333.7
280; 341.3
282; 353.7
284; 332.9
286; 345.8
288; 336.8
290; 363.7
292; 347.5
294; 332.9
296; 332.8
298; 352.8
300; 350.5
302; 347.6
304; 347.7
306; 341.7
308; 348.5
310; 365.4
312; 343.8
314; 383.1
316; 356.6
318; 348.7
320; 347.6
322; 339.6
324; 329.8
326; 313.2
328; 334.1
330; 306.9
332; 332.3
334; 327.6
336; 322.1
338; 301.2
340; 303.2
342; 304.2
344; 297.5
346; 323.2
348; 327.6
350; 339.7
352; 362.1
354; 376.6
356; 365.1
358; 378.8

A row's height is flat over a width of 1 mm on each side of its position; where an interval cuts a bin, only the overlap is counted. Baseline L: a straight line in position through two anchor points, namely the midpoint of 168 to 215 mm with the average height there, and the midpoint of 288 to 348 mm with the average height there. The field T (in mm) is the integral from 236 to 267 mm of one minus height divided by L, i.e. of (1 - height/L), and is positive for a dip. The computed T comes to 5.2 mm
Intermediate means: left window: 292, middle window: 260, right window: 336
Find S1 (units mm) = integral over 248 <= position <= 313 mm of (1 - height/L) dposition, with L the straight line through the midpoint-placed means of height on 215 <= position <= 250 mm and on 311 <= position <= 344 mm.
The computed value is 4.1 mm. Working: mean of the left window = 318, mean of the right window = 330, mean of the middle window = 304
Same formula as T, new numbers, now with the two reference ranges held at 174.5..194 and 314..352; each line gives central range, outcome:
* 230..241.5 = -0.9 mm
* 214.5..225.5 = -0.6 mm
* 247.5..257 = 1.8 mm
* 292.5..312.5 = -1.7 mm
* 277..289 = -1.0 mm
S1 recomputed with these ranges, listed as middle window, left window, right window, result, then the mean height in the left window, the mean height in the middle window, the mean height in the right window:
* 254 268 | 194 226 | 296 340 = 4.8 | 296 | 208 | 339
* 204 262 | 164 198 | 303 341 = 3.9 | 298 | 291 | 336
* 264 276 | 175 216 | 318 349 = 0.6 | 287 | 291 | 322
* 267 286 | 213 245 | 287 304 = 0.7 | 319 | 325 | 346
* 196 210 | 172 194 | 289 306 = 0.9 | 293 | 283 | 347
